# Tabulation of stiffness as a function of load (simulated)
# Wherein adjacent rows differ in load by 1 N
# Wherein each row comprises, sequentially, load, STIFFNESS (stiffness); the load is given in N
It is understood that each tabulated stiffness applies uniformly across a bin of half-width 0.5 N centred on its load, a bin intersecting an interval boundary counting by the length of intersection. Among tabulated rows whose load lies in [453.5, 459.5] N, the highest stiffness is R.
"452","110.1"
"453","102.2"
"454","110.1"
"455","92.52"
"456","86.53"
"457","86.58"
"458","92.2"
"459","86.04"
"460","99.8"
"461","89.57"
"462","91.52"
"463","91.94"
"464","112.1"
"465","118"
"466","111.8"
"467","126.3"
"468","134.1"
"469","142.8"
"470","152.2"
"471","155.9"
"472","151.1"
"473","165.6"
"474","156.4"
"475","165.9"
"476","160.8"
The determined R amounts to 110.1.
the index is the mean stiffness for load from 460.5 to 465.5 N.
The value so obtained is 101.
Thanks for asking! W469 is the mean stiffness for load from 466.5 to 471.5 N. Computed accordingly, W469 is 142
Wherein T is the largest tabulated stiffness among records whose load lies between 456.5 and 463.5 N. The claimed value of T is 99.8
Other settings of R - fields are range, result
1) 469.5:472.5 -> 155.9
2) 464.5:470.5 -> 152.2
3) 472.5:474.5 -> 165.6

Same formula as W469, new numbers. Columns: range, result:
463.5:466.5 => 114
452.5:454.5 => 106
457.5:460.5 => 92.7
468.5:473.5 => 154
